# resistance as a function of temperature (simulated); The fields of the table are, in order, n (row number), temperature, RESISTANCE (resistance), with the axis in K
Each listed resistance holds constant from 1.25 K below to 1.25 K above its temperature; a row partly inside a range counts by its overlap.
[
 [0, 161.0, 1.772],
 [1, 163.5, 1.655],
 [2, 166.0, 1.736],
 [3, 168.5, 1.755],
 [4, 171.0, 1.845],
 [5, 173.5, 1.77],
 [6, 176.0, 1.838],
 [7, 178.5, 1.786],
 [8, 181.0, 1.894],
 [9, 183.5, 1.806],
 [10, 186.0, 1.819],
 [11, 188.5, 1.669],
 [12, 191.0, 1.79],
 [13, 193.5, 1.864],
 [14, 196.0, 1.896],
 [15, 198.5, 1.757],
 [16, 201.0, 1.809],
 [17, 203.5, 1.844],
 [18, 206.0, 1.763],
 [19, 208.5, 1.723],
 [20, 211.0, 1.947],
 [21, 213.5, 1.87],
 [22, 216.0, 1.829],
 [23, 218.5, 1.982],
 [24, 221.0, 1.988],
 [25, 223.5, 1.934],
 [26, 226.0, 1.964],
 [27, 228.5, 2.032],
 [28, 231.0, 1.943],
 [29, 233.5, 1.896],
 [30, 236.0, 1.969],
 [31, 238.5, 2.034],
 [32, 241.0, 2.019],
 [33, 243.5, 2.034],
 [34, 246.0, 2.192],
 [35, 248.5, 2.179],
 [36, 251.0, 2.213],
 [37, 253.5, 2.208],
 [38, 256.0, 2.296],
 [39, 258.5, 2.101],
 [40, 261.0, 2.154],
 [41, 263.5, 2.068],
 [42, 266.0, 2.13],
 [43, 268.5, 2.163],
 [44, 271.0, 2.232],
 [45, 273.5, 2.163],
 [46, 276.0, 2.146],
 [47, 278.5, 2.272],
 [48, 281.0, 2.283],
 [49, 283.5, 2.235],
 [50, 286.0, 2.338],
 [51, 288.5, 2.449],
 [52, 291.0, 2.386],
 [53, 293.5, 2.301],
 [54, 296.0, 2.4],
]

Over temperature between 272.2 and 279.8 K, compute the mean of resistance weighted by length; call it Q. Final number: 2.19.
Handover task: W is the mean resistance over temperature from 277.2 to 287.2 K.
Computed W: 2.28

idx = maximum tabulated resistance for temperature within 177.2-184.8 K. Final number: 1.894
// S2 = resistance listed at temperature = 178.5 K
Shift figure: 1.786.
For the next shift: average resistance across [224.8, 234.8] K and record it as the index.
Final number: 1.96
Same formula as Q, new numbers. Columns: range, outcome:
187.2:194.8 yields 1.78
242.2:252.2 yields 2.15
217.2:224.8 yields 1.97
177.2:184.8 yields 1.83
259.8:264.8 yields 2.11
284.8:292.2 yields 2.39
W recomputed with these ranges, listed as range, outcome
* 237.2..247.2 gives 2.07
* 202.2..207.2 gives 1.8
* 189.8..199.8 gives 1.83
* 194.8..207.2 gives 1.81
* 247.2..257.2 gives 2.22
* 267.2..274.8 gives 2.19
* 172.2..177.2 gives 1.8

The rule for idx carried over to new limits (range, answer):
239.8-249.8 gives 2.192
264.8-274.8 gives 2.232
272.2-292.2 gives 2.449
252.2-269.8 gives 2.296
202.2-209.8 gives 1.844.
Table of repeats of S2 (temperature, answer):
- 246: 2.192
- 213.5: 1.87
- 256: 2.296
